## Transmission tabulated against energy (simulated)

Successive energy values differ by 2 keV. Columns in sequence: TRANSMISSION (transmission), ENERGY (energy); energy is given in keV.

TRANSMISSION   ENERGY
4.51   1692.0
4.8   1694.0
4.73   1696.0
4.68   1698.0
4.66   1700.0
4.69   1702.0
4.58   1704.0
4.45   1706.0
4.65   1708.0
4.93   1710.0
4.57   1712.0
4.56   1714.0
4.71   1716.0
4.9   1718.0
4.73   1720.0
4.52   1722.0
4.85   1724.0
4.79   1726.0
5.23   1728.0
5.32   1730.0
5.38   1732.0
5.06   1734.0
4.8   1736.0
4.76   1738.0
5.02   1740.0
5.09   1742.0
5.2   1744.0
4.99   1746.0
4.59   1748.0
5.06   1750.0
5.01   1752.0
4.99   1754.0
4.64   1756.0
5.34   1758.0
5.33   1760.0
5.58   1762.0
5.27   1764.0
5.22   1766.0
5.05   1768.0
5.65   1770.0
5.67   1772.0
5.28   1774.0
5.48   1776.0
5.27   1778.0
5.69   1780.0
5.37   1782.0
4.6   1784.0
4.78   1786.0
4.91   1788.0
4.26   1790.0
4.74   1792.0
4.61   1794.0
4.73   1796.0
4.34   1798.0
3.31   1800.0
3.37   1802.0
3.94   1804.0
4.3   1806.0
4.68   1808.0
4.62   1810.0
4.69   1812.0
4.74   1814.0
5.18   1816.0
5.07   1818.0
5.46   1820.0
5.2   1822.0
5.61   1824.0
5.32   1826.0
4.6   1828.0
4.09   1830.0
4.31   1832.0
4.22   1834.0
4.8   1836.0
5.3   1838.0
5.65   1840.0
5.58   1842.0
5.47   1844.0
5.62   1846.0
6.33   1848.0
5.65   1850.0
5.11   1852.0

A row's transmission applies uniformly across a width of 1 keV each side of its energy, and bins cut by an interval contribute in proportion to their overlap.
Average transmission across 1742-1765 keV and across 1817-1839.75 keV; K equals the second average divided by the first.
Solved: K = 1.0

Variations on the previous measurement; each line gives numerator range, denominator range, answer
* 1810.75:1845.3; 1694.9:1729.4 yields 1.06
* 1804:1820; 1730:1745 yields 0.94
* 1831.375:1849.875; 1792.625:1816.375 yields 1.21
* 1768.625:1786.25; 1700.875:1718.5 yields 1.14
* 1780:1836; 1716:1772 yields 0.92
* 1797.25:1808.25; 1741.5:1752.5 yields 0.79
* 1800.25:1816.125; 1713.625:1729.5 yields 0.90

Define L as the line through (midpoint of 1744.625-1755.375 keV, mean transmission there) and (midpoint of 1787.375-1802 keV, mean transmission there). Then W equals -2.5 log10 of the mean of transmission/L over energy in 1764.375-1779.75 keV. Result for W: -0.16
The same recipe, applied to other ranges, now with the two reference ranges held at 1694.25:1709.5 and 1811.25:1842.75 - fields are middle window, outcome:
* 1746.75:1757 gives -0.02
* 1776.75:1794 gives -0.01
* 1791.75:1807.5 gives 0.18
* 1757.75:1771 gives -0.11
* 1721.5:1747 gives -0.06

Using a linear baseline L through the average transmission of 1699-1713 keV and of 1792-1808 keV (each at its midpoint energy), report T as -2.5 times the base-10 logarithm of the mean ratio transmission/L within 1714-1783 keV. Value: -0.16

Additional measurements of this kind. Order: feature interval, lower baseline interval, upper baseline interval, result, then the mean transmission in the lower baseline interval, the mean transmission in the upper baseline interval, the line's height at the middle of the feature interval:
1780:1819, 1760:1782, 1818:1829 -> 0.16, 5.41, 5.22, 5.31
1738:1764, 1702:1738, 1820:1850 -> -0.03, 4.82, 5.18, 4.92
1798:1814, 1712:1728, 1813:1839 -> 0.17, 4.75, 4.92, 4.88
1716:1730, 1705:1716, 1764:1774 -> -0.01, 4.64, 5.37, 4.8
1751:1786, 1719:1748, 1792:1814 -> -0.14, 4.97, 4.3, 4.63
